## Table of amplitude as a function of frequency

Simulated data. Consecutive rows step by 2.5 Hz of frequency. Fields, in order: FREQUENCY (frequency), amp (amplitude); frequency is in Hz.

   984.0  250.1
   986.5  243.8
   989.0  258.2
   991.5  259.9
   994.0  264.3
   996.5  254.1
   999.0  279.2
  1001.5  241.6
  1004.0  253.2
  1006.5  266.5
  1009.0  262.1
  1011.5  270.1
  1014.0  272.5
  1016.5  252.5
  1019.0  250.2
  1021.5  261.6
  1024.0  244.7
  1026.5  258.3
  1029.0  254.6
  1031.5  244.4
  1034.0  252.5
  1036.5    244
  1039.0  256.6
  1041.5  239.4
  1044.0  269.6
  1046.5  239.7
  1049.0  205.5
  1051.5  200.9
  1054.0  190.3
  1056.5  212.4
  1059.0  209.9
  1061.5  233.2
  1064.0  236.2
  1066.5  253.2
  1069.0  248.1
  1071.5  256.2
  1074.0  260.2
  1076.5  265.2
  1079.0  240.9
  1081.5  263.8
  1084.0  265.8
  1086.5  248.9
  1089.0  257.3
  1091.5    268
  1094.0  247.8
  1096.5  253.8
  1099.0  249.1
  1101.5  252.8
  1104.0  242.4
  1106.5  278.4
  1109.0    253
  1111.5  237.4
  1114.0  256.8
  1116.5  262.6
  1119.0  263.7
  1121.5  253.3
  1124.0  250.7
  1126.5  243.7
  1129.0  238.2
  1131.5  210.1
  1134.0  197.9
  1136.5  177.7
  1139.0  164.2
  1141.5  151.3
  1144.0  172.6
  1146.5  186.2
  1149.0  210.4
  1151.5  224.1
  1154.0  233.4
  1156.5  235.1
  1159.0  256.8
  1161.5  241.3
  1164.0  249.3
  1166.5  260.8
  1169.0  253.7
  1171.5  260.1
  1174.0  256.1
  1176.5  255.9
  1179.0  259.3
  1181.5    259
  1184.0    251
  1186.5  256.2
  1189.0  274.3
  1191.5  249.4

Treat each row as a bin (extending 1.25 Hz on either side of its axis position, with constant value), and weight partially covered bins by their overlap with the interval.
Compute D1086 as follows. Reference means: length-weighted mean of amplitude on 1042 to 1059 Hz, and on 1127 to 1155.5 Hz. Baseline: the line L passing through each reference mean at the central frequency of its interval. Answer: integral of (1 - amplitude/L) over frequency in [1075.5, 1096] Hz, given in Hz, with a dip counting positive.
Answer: -4.4 Hz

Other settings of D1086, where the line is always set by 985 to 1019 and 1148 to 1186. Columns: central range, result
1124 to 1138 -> 1.9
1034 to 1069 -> 3.3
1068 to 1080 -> 0.0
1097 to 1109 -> -0.2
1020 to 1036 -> 0.3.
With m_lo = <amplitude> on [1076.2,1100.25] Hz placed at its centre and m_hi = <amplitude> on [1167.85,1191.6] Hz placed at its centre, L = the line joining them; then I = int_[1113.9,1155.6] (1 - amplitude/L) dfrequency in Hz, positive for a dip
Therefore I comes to 6.5 Hz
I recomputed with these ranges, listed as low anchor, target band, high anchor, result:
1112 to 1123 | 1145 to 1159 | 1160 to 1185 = 1.93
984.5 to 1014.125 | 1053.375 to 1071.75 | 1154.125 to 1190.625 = 1.99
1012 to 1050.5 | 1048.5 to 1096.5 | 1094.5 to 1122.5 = 2.16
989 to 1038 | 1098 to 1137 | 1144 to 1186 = 0.55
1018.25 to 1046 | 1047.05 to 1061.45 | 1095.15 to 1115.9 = 2.53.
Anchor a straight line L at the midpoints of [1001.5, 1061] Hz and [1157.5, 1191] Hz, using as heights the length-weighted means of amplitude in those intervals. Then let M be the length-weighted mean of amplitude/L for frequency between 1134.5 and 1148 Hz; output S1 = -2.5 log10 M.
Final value 0.416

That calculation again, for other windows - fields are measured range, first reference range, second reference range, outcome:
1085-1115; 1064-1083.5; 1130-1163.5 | -0.07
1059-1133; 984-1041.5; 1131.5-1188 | -0.05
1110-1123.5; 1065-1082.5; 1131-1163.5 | -0.13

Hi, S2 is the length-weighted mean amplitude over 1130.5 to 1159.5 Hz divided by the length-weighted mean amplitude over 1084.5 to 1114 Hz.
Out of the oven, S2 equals 0.8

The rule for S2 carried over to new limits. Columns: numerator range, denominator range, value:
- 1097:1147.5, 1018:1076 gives 0.95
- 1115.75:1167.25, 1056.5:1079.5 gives 0.91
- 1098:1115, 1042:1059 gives 1.15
